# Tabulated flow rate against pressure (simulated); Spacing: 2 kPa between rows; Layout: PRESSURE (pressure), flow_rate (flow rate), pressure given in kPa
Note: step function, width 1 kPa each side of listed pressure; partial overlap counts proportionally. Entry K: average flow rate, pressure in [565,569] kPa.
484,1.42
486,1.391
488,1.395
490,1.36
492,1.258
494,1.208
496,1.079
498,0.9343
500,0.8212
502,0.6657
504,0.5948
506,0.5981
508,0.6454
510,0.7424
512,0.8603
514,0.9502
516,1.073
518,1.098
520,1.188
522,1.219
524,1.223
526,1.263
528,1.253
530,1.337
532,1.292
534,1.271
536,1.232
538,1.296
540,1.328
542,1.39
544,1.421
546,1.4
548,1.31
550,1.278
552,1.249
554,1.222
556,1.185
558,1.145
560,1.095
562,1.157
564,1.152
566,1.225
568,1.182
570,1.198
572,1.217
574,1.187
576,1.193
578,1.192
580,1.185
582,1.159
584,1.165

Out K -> 1.2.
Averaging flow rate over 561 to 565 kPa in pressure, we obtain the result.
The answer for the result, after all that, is 1.15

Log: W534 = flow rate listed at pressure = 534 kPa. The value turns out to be 1.271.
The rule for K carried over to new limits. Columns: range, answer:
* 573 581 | 1.19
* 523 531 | 1.27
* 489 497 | 1.23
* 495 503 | 0.875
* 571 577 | 1.2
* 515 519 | 1.09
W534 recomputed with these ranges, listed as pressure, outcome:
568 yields 1.182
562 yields 1.157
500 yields 0.8212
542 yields 1.39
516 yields 1.073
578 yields 1.192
